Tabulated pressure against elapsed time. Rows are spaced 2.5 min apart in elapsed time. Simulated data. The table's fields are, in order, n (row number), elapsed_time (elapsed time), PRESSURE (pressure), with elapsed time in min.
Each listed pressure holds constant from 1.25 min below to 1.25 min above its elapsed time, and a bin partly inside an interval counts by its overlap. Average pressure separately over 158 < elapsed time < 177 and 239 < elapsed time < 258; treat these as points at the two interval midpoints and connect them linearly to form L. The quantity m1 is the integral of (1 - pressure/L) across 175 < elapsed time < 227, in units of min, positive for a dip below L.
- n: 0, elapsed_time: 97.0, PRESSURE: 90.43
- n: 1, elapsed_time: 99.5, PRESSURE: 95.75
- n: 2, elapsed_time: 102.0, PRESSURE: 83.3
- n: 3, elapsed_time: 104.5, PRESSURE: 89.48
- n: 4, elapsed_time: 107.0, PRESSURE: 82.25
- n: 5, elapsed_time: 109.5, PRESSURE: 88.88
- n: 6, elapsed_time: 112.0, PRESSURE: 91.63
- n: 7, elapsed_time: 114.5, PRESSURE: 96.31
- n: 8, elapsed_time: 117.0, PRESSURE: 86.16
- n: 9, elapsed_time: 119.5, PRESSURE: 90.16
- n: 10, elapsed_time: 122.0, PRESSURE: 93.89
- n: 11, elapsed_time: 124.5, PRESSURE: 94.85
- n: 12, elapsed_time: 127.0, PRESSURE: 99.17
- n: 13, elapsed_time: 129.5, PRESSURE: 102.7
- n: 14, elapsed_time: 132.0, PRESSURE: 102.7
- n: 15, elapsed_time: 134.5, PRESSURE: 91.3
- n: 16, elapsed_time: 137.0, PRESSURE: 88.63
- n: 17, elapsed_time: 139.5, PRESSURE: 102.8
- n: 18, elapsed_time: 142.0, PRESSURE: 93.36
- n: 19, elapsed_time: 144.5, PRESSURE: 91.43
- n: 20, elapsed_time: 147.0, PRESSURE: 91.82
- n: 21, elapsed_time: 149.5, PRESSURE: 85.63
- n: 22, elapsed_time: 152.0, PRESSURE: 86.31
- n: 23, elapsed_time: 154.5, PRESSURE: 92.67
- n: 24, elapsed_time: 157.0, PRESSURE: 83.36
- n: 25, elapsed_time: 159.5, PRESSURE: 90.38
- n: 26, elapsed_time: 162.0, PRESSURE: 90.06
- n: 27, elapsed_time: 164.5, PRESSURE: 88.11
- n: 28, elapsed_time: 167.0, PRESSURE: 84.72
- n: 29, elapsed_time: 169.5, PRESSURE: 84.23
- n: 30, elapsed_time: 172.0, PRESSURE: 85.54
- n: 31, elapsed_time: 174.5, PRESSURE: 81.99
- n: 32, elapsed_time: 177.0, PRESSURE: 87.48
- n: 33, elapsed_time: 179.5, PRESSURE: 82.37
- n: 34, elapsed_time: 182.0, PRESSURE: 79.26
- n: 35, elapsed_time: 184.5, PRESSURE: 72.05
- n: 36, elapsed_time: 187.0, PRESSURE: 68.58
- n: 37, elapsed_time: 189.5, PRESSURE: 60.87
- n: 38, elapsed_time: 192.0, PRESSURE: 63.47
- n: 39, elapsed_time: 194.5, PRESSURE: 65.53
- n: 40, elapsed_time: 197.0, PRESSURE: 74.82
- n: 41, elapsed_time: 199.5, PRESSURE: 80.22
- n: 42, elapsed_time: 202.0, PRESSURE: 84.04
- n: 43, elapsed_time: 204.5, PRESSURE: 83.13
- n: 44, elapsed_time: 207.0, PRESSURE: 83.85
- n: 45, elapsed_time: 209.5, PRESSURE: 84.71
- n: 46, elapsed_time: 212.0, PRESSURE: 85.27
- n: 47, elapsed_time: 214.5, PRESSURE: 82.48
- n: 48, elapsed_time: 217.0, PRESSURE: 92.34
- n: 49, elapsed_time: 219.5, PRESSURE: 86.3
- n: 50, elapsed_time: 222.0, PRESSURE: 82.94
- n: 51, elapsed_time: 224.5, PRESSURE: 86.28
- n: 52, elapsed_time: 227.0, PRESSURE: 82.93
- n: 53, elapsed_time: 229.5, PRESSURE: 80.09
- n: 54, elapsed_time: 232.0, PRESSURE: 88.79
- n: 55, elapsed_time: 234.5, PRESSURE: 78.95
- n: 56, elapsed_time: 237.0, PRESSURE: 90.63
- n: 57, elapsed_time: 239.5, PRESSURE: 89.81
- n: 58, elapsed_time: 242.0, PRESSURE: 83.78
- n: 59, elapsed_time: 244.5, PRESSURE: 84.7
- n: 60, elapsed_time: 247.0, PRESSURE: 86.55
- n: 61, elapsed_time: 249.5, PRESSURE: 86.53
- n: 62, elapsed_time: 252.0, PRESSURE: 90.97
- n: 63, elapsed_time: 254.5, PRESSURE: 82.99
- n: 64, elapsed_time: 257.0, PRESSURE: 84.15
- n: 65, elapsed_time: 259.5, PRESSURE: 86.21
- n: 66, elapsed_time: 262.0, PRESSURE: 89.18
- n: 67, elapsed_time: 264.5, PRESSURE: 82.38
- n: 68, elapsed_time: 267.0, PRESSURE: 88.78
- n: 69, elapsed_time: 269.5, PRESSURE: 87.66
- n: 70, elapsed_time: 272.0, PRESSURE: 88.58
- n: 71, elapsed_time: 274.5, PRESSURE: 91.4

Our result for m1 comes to 4.14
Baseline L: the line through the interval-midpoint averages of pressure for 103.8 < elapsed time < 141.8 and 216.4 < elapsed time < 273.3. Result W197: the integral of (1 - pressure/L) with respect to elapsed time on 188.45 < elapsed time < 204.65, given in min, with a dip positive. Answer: 3.0 min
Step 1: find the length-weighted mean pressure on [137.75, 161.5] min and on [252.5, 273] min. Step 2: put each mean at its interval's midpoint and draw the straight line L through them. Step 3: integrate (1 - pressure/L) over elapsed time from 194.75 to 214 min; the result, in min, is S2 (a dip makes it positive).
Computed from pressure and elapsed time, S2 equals 1.6 min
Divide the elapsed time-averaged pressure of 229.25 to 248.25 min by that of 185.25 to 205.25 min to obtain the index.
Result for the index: 1.2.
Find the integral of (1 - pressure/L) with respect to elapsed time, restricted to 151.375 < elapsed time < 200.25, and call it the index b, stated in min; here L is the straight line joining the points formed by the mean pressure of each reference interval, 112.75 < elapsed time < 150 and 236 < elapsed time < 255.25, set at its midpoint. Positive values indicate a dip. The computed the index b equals 6.1 min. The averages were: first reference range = 94.2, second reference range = 87.1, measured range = 80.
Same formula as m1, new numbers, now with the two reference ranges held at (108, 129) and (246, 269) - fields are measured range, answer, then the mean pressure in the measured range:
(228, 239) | 0.3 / 84.9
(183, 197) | 3.5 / 67.1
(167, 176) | 0.6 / 84.1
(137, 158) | 0.2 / 90.9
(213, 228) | 0.4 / 85.6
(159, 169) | 0.3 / 87.9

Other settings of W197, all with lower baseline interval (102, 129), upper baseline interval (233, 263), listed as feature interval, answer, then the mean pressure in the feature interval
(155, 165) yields 0.14 min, 88.3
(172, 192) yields 2.89 min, 75.9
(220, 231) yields 0.46 min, 83.4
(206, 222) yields 0.34 min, 85.6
